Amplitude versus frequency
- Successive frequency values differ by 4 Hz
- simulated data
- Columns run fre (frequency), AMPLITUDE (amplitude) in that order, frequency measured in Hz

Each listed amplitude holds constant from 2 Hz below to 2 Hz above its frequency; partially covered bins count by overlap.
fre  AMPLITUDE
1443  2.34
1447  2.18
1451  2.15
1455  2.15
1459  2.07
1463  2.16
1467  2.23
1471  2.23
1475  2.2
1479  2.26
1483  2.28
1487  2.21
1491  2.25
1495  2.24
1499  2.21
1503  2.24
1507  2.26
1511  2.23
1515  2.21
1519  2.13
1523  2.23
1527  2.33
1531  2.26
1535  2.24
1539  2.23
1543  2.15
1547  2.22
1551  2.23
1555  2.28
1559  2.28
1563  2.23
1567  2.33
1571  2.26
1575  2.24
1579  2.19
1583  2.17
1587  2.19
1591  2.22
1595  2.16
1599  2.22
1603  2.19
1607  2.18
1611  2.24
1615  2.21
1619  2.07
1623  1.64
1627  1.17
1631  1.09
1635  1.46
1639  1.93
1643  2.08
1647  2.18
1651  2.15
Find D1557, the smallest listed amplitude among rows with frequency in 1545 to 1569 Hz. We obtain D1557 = 2.22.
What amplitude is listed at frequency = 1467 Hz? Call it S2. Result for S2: 2.23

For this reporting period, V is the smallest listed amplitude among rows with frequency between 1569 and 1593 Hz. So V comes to 2.17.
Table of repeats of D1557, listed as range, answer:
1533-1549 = 2.15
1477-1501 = 2.21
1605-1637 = 1.09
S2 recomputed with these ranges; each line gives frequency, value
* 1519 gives 2.13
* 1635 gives 1.46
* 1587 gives 2.19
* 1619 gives 2.07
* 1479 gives 2.26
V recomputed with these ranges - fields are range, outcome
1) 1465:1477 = 2.2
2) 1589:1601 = 2.16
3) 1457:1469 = 2.07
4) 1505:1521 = 2.13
